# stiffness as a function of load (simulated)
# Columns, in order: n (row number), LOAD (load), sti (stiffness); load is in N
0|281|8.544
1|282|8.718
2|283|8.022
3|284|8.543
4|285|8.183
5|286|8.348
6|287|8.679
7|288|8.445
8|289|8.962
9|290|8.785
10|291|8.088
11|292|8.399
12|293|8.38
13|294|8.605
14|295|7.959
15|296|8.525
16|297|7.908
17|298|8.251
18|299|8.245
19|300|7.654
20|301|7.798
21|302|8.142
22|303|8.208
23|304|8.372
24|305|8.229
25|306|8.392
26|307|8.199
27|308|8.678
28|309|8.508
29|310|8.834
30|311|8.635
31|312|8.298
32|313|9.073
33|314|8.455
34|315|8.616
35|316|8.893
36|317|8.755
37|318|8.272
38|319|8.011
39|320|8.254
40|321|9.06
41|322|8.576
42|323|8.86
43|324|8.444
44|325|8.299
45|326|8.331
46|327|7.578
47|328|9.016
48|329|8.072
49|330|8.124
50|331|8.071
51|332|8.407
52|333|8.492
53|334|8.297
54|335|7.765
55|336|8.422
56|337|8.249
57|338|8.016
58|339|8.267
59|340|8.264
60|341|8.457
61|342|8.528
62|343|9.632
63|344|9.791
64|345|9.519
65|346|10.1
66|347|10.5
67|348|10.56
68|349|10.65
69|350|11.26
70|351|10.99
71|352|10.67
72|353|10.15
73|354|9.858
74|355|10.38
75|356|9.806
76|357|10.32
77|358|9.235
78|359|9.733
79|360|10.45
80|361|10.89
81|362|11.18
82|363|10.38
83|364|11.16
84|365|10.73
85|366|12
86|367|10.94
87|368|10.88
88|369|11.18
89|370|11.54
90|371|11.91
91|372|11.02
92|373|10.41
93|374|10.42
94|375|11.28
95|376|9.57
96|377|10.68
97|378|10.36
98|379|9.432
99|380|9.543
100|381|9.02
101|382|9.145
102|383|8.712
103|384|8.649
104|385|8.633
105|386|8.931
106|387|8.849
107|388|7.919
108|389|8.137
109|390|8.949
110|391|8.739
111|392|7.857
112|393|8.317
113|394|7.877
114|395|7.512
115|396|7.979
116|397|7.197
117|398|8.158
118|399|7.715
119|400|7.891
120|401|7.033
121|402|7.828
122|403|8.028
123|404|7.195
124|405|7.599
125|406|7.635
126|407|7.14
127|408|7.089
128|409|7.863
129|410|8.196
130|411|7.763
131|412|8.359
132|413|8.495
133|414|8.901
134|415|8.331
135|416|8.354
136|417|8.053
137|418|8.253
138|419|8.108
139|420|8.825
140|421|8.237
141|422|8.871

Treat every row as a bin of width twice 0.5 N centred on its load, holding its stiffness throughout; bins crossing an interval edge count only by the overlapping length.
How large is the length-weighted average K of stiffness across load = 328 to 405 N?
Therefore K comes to 9.34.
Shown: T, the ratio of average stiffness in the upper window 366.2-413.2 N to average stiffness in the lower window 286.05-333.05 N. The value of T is 1.1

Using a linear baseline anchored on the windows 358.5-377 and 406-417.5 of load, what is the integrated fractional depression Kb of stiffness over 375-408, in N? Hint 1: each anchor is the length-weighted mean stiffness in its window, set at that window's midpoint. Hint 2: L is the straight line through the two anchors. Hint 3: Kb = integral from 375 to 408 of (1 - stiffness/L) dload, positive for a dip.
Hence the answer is 3.35 N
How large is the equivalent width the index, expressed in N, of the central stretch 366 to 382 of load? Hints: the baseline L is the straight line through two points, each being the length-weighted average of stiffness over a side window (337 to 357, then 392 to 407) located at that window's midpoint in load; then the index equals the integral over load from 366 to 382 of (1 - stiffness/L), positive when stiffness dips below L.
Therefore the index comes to -3.4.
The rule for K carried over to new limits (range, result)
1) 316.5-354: 8.95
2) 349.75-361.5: 10.3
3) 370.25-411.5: 8.66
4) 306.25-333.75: 8.47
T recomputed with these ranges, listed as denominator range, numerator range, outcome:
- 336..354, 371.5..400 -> 0.93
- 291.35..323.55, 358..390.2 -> 1.20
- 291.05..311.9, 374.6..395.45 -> 1.08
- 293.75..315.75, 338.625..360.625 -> 1.18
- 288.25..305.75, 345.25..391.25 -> 1.23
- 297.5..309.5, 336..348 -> 1.10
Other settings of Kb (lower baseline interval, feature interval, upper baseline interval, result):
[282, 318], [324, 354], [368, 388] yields 0.4 N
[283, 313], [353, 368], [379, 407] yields -4.1 N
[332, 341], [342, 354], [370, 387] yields -2.1 N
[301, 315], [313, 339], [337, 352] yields 1.8 N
